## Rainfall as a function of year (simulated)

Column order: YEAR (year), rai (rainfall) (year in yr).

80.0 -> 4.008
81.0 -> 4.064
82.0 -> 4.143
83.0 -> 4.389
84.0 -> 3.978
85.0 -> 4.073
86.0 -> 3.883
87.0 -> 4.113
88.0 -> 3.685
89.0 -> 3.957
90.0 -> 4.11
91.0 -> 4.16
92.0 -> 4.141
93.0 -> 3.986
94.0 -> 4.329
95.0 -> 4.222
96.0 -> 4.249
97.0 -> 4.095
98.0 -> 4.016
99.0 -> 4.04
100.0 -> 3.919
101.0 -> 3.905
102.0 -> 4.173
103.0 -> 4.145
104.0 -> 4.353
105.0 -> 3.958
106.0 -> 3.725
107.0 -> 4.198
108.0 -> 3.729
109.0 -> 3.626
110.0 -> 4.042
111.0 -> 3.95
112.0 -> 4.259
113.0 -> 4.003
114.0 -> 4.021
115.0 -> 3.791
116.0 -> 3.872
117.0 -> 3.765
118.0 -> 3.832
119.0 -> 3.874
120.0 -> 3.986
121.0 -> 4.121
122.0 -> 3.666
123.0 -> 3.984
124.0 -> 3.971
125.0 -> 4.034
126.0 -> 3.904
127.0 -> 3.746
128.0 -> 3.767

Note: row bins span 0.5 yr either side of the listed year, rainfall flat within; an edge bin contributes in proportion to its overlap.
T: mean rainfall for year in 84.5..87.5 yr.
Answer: 4.02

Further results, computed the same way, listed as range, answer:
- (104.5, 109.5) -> 3.85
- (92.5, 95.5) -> 4.18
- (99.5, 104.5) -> 4.1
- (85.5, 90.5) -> 3.95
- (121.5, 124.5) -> 3.87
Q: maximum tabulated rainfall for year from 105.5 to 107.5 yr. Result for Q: 4.198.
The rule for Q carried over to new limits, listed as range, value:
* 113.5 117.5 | 4.021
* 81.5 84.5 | 4.389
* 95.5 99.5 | 4.249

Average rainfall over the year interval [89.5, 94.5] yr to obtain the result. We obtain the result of 4.15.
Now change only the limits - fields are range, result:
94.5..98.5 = 4.15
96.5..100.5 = 4.02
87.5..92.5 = 4.01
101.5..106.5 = 4.07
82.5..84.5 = 4.18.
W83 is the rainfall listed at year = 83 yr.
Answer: 4.389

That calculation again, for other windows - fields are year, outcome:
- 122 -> 3.666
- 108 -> 3.729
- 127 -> 3.746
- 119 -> 3.874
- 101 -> 3.905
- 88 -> 3.685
